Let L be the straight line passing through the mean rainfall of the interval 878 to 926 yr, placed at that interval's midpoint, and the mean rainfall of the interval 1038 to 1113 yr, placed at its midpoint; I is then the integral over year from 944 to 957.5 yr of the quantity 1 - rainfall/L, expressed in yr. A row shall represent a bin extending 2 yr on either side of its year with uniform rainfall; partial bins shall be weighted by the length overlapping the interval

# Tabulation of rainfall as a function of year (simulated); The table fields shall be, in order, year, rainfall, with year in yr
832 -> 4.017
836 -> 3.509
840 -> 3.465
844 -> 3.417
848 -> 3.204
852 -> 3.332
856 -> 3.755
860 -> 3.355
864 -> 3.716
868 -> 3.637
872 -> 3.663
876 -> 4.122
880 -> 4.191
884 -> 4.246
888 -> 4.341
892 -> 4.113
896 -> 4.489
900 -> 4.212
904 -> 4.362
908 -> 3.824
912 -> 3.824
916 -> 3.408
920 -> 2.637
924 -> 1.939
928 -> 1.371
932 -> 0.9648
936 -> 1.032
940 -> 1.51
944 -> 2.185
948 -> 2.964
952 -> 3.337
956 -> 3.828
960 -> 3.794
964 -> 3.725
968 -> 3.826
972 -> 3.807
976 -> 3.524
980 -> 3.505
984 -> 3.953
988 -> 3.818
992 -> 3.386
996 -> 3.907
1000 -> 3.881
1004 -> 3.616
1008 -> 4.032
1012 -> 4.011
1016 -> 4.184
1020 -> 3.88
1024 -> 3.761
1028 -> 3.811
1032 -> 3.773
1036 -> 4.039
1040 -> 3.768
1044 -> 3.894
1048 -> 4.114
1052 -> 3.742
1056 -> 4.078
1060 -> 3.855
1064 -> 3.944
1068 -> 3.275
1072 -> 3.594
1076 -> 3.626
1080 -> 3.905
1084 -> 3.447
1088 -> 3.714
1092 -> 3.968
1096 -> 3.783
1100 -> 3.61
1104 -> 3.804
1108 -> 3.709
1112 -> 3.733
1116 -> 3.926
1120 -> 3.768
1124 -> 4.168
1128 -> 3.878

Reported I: 2.16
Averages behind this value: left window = 3.8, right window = 3.77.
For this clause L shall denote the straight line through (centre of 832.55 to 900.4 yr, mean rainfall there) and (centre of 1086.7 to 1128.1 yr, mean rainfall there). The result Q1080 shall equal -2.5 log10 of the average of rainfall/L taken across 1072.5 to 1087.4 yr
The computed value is 0.05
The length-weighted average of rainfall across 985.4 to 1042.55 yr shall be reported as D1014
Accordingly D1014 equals 3.85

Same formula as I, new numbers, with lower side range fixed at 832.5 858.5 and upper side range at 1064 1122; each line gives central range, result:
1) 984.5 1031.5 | -2.8 yr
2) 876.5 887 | -2.1 yr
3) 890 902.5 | -2.7 yr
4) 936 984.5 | 5.0 yr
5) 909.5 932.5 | 6.9 yr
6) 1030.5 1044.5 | -0.8 yr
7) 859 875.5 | -0.7 yr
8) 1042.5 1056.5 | -1.0 yr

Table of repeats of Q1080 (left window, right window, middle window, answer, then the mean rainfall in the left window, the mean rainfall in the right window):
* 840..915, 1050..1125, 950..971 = 0.03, 3.86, 3.77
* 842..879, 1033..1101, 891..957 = 0.25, 3.59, 3.79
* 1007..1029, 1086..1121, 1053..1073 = 0.03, 3.95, 3.78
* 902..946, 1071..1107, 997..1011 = -0.25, 2.46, 3.72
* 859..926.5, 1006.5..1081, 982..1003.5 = 0.01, 3.76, 3.86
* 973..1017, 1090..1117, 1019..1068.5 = -0.02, 3.79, 3.79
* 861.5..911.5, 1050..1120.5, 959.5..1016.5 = 0.03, 4.06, 3.75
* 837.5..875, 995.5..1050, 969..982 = 0.05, 3.52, 3.91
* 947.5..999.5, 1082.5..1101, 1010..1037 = -0.07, 3.67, 3.72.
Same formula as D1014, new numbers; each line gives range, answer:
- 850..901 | 3.93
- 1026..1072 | 3.83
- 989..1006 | 3.7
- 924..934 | 1.32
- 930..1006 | 3.19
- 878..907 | 4.26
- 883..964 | 3.12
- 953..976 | 3.75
